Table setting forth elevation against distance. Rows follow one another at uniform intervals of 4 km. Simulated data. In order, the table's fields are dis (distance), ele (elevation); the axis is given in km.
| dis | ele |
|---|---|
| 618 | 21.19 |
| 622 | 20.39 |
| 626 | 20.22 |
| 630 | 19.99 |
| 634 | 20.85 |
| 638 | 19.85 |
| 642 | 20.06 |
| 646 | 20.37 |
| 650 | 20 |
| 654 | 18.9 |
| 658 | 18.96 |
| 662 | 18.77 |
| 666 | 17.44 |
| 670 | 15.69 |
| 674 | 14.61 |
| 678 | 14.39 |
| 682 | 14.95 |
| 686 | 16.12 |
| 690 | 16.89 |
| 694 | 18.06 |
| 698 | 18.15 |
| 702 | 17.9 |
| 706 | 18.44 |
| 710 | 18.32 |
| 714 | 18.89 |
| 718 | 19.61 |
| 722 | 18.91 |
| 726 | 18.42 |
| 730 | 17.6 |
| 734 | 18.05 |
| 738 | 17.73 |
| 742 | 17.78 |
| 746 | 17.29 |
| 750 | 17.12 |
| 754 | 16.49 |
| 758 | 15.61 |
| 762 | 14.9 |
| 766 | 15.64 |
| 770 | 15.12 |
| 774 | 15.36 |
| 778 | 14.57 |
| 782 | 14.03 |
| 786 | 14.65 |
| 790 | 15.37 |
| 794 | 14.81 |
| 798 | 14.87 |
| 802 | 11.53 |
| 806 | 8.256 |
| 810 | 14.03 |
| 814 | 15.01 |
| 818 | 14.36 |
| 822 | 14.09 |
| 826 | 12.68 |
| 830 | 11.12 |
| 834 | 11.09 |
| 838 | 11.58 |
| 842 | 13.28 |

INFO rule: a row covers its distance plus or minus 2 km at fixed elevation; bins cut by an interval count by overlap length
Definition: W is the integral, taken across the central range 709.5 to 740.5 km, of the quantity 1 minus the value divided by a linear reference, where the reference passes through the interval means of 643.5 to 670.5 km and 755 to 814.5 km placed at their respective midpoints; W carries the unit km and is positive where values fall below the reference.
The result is -3.9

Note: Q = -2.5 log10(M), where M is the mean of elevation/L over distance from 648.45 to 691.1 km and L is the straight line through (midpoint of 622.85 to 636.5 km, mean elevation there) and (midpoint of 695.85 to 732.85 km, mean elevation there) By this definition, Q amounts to 0.15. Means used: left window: 20.3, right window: 18.5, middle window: 16.9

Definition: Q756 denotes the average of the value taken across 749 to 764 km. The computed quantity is 16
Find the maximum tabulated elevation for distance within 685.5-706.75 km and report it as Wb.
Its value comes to 18.44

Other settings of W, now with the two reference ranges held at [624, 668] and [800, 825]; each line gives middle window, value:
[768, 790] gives -0.91 km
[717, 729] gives -1.70 km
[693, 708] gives -0.65 km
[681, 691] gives 1.09 km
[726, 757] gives -3.36 km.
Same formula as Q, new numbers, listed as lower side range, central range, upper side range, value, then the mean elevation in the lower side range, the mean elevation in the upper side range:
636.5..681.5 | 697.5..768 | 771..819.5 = -0.117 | 18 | 13.9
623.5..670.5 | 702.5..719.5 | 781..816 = -0.108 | 19.4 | 13.6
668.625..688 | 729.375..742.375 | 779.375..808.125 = -0.241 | 15.1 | 13.4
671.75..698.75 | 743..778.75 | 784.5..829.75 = -0.101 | 16.1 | 13.5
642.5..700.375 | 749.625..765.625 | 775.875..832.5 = -0.069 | 17.5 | 13.5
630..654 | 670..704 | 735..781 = 0.136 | 20.1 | 16.1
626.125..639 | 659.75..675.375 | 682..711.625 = 0.124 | 20.3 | 17.5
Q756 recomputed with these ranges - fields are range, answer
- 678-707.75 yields 17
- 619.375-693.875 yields 18.3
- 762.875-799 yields 14.9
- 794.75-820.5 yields 13.1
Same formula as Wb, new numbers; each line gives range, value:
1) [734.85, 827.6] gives 17.78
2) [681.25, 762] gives 19.61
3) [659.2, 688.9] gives 18.77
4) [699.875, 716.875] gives 18.89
